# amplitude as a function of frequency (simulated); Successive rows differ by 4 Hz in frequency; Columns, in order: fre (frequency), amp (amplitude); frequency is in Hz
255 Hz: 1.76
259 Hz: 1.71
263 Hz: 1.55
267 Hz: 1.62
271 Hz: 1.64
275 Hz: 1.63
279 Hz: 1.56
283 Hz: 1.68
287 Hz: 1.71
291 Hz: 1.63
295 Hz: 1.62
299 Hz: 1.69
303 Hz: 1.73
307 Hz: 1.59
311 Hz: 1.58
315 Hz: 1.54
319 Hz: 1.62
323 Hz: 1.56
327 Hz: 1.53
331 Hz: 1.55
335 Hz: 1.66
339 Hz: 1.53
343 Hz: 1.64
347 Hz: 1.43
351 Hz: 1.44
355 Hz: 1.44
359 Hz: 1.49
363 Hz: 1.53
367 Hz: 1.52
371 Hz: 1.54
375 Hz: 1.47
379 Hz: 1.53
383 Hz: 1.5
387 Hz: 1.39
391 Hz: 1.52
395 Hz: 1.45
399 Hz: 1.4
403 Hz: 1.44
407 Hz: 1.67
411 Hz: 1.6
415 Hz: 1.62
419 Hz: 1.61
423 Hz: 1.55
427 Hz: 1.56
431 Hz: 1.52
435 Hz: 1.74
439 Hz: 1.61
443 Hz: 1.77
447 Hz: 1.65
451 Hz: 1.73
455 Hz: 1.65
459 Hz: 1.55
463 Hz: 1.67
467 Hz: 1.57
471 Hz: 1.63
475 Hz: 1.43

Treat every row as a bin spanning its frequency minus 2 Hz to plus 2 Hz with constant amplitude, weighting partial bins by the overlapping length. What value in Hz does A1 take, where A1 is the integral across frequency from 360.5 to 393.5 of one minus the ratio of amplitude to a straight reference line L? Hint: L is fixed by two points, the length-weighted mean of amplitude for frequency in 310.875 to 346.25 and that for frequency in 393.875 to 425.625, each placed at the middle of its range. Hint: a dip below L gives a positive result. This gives 1.22 Hz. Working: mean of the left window 1.57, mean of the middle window 1.5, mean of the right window 1.55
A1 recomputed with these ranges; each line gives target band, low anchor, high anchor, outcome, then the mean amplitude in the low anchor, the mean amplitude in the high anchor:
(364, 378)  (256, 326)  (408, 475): 1.0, 1.63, 1.62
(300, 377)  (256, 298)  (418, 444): 3.9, 1.64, 1.62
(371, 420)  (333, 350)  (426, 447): 2.8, 1.56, 1.64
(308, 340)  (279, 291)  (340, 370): 0.0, 1.66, 1.5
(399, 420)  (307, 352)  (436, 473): 0.6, 1.56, 1.65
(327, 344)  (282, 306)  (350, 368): -0.4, 1.67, 1.48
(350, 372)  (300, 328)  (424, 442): 1.5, 1.6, 1.61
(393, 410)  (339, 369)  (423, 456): 0.9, 1.5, 1.65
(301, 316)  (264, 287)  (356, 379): -0.3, 1.63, 1.51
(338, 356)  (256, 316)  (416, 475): 1.5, 1.64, 1.62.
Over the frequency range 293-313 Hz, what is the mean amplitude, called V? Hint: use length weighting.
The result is 1.64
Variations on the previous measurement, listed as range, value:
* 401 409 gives 1.55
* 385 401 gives 1.44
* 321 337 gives 1.58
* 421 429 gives 1.56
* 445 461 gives 1.65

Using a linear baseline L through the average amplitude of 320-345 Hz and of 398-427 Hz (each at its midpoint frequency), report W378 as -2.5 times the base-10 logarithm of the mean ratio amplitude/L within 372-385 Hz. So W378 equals 0.047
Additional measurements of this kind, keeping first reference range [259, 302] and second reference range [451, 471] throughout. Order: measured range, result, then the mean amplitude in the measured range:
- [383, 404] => 0.13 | 1.45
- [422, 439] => 0.02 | 1.6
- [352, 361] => 0.12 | 1.46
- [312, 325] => 0.04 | 1.57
